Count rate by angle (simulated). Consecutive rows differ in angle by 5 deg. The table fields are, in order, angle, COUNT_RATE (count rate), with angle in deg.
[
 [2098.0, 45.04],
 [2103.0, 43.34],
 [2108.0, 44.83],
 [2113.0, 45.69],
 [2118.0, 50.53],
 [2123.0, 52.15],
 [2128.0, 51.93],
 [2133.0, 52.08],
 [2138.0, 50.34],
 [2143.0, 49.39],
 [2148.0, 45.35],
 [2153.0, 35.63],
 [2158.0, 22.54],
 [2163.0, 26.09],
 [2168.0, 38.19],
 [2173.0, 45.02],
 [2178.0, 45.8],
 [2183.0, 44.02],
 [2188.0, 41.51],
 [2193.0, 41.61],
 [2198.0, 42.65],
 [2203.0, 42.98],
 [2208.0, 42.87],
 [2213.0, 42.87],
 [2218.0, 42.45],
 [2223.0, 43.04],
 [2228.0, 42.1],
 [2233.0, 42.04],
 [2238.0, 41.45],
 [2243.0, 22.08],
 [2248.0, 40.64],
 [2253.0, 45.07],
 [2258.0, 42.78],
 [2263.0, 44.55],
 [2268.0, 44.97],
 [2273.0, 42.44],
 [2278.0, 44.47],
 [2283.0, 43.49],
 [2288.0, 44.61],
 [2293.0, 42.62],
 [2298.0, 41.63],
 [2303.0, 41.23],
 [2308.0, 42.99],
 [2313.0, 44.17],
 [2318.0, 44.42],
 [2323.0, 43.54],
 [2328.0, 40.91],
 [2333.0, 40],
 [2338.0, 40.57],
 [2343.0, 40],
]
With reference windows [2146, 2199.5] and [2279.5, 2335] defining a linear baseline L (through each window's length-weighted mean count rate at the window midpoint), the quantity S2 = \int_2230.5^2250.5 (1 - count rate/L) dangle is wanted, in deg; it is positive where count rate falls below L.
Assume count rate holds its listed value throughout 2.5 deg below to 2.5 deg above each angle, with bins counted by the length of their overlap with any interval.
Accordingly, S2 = 2.08 deg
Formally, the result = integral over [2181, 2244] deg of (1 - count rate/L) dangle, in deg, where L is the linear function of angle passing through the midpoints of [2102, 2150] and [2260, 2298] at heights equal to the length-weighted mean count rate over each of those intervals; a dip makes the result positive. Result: 6.3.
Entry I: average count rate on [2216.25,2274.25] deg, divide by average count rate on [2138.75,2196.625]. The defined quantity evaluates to 1.0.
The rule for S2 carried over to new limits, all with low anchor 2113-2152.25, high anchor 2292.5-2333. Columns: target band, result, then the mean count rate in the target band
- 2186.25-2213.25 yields 2.5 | 42.4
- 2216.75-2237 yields 1.5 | 42.3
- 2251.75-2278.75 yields 0.2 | 44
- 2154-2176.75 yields 6.7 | 33.8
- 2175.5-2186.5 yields 0.7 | 44.6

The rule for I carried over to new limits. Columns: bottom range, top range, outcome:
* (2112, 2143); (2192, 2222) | 0.84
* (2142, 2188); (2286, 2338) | 1.09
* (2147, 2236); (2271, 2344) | 1.06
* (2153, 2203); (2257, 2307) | 1.12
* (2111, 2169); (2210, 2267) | 0.94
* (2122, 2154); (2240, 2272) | 0.83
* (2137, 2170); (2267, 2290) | 1.17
